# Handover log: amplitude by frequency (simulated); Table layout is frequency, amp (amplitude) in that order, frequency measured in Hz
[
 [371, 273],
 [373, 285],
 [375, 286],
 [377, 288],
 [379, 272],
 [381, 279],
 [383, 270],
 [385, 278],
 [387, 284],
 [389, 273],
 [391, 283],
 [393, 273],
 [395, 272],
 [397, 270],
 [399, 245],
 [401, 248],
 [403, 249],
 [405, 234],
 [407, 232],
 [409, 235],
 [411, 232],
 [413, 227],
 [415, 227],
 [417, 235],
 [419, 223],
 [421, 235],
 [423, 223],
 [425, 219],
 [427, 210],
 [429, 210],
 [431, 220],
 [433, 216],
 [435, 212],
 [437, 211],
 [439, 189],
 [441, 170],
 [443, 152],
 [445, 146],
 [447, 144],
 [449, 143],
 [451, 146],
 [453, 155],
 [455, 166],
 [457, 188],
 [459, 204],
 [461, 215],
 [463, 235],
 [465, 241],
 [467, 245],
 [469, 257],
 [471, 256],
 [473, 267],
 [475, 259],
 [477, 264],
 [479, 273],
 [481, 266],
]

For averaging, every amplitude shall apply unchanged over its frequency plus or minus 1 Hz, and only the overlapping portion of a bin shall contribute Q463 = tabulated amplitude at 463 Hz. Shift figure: 235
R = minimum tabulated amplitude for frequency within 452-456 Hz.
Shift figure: 155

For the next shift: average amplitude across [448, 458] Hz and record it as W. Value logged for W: 160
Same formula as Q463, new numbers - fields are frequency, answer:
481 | 266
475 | 259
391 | 283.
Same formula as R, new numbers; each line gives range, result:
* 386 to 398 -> 270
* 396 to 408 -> 232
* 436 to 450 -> 143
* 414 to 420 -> 223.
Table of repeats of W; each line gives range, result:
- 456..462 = 202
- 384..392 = 280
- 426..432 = 213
